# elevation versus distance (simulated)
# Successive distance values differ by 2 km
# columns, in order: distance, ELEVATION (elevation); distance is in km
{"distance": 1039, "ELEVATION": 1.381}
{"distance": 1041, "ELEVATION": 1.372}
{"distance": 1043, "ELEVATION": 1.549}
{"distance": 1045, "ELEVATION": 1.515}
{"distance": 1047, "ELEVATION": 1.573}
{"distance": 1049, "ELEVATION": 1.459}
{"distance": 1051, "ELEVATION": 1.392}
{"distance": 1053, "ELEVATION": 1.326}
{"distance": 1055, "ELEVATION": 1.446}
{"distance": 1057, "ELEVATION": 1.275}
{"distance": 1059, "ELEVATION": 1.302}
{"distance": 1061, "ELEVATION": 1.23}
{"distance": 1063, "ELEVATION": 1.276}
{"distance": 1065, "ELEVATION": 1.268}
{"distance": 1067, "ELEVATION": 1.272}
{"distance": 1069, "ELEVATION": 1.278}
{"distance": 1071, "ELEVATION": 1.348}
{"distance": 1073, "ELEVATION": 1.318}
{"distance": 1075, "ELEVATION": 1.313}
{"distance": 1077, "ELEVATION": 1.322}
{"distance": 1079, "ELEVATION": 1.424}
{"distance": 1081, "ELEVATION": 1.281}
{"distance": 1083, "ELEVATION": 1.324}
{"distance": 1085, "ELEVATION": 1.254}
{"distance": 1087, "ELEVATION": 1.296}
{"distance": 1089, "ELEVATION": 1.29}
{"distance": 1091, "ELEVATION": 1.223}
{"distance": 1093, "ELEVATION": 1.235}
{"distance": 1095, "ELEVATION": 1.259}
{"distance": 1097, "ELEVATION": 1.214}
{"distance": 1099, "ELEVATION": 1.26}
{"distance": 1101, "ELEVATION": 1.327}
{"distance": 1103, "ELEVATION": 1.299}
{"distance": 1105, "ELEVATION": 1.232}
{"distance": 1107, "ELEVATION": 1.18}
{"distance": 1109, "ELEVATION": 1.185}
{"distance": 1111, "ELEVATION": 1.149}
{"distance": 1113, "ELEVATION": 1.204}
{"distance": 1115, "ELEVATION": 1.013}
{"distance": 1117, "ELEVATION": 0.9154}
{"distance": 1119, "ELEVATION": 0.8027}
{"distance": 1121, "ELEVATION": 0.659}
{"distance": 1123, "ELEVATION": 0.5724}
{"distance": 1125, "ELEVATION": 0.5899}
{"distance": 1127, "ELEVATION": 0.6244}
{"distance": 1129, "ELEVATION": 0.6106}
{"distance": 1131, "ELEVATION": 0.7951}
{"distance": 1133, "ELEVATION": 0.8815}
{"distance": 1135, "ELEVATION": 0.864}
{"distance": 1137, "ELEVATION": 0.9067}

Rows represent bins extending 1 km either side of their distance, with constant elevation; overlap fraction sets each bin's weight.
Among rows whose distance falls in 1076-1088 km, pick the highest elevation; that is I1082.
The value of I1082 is 1.424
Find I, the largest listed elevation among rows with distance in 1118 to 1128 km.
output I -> 0.8027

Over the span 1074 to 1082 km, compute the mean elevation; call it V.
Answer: 1.33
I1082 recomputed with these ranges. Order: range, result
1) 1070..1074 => 1.348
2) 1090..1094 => 1.235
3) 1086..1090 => 1.296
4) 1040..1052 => 1.573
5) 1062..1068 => 1.276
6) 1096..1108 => 1.327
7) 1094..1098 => 1.259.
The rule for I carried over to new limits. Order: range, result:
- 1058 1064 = 1.302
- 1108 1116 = 1.204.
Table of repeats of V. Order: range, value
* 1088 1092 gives 1.26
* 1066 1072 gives 1.3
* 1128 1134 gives 0.762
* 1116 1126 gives 0.708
